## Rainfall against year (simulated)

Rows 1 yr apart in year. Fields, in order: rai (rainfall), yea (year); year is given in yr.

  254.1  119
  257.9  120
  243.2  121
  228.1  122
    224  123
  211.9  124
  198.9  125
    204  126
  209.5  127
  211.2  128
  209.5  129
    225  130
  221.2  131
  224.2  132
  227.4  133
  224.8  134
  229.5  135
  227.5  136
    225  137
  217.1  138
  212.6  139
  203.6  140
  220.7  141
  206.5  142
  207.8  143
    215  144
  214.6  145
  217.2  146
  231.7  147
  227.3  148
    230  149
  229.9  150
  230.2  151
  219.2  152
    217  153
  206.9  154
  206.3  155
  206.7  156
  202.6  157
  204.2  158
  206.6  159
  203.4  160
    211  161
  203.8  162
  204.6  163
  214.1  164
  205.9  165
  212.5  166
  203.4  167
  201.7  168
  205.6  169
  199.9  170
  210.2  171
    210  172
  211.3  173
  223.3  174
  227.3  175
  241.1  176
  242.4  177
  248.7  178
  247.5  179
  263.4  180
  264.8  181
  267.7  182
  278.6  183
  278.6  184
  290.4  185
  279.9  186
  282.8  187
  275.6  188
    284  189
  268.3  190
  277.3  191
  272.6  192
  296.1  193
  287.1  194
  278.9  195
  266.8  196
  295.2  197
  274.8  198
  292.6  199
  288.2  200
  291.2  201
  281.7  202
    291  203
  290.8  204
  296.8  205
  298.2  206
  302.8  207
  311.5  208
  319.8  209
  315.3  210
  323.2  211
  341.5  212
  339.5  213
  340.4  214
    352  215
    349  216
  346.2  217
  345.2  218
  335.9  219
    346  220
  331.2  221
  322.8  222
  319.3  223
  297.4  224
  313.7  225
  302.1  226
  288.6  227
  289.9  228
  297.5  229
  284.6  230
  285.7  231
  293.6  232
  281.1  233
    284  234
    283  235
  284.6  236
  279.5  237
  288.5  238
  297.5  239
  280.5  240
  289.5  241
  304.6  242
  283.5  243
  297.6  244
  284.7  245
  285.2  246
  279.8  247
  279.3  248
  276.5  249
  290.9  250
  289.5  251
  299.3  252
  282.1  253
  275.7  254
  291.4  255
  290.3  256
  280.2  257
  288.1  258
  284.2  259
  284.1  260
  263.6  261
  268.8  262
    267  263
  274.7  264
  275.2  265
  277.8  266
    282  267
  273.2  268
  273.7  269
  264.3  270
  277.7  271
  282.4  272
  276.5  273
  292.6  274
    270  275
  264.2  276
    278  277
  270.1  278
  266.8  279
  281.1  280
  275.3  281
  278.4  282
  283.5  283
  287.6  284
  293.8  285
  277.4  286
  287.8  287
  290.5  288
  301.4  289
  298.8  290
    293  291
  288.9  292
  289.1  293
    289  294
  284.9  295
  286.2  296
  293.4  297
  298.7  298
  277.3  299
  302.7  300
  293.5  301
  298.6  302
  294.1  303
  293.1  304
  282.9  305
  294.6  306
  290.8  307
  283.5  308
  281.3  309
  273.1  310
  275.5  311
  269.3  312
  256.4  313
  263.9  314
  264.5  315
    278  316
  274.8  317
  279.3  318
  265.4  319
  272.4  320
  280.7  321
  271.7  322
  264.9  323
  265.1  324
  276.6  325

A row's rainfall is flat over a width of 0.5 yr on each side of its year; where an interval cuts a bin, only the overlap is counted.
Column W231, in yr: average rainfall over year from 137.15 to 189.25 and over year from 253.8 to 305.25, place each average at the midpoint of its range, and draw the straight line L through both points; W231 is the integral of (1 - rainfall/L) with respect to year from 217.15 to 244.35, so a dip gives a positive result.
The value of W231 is -4.4 yr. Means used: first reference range 227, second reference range 283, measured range 301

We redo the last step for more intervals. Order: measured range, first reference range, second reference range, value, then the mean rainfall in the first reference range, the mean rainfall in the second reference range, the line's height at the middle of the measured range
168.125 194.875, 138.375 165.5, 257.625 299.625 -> -2.9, 213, 281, 229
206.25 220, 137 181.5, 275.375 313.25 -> -4.9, 218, 285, 245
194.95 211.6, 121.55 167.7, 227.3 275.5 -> -2.9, 215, 283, 252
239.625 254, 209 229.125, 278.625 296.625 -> 1.0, 325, 286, 310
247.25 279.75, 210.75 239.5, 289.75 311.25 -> 2.4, 312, 289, 300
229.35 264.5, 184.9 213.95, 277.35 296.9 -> 0.6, 294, 286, 290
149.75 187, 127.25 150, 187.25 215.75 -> 4.4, 220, 299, 257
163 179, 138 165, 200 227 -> 1.9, 214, 318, 246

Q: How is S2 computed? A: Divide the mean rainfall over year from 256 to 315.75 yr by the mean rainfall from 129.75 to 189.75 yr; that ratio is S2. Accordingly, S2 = 1.2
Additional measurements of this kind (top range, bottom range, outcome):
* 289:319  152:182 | 1.30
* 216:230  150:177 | 1.50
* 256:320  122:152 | 1.29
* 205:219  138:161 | 1.53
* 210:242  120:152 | 1.41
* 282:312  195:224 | 0.92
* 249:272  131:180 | 1.29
